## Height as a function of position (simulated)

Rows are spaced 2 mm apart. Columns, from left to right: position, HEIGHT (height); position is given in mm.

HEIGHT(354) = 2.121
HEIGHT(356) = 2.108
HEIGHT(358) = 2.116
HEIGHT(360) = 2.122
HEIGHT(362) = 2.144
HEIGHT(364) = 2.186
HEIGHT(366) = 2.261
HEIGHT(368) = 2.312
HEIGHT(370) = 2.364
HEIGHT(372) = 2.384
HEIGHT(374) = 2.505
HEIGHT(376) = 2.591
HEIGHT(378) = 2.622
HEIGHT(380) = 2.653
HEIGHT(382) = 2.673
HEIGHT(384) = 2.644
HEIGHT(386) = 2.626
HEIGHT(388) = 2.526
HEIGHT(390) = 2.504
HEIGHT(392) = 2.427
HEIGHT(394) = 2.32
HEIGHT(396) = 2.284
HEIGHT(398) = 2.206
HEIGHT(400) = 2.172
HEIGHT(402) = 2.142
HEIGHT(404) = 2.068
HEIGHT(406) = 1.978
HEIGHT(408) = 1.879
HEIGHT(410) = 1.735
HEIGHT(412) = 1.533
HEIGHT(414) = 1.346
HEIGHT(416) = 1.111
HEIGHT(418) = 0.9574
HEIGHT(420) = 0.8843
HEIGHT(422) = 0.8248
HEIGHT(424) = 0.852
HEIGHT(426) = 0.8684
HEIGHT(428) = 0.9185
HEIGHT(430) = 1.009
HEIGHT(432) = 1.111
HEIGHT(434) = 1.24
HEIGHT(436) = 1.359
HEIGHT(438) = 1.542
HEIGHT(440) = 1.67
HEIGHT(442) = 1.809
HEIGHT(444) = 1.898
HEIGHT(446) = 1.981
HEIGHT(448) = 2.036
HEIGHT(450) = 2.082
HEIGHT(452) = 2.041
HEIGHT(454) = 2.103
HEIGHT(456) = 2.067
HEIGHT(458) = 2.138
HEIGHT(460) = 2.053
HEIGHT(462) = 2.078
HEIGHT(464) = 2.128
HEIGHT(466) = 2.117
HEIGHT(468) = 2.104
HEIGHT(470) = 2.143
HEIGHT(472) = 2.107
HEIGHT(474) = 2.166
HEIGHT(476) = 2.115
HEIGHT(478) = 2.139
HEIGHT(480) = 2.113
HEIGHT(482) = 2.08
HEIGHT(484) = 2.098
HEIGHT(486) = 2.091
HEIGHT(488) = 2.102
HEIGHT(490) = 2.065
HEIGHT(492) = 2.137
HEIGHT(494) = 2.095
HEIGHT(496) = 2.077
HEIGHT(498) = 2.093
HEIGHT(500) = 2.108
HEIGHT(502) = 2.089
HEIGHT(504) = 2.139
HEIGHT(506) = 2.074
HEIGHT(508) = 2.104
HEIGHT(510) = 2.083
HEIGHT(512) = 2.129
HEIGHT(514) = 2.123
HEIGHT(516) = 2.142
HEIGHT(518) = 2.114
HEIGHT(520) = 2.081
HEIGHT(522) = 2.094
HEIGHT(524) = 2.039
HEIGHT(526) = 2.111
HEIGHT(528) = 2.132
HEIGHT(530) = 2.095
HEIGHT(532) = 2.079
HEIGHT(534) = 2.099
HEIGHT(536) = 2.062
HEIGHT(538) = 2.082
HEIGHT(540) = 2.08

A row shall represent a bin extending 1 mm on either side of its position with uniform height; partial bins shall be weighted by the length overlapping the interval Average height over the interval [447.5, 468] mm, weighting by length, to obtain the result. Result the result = 2.09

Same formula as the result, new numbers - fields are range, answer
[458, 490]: 2.11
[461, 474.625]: 2.12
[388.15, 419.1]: 1.92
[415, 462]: 1.51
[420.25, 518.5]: 1.88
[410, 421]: 1.22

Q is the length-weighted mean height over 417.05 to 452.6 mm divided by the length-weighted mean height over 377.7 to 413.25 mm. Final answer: 0.6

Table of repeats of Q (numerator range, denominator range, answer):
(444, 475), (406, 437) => 1.73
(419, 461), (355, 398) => 0.65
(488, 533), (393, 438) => 1.41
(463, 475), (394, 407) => 0.99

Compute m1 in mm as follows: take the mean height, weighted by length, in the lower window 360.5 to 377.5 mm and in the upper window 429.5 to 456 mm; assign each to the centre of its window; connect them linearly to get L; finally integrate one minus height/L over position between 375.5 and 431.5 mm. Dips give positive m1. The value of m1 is 6.2 mm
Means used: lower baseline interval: 2.35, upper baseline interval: 1.71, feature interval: 1.86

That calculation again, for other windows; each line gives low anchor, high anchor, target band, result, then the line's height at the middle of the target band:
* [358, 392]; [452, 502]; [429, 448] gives 5.8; 2.23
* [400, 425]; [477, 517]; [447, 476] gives -4.1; 1.84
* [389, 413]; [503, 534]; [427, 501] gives 6.3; 2.1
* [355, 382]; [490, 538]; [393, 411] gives 1.6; 2.29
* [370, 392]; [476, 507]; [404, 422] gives 7.4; 2.42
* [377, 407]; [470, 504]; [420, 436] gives 9.0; 2.28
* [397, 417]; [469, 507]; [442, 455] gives -0.3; 1.97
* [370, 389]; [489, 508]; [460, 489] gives 1.1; 2.19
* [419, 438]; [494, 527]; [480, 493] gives -2.3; 1.79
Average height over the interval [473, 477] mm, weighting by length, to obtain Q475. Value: 2.14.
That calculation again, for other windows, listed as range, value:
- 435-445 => 1.66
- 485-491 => 2.09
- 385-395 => 2.48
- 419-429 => 0.87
